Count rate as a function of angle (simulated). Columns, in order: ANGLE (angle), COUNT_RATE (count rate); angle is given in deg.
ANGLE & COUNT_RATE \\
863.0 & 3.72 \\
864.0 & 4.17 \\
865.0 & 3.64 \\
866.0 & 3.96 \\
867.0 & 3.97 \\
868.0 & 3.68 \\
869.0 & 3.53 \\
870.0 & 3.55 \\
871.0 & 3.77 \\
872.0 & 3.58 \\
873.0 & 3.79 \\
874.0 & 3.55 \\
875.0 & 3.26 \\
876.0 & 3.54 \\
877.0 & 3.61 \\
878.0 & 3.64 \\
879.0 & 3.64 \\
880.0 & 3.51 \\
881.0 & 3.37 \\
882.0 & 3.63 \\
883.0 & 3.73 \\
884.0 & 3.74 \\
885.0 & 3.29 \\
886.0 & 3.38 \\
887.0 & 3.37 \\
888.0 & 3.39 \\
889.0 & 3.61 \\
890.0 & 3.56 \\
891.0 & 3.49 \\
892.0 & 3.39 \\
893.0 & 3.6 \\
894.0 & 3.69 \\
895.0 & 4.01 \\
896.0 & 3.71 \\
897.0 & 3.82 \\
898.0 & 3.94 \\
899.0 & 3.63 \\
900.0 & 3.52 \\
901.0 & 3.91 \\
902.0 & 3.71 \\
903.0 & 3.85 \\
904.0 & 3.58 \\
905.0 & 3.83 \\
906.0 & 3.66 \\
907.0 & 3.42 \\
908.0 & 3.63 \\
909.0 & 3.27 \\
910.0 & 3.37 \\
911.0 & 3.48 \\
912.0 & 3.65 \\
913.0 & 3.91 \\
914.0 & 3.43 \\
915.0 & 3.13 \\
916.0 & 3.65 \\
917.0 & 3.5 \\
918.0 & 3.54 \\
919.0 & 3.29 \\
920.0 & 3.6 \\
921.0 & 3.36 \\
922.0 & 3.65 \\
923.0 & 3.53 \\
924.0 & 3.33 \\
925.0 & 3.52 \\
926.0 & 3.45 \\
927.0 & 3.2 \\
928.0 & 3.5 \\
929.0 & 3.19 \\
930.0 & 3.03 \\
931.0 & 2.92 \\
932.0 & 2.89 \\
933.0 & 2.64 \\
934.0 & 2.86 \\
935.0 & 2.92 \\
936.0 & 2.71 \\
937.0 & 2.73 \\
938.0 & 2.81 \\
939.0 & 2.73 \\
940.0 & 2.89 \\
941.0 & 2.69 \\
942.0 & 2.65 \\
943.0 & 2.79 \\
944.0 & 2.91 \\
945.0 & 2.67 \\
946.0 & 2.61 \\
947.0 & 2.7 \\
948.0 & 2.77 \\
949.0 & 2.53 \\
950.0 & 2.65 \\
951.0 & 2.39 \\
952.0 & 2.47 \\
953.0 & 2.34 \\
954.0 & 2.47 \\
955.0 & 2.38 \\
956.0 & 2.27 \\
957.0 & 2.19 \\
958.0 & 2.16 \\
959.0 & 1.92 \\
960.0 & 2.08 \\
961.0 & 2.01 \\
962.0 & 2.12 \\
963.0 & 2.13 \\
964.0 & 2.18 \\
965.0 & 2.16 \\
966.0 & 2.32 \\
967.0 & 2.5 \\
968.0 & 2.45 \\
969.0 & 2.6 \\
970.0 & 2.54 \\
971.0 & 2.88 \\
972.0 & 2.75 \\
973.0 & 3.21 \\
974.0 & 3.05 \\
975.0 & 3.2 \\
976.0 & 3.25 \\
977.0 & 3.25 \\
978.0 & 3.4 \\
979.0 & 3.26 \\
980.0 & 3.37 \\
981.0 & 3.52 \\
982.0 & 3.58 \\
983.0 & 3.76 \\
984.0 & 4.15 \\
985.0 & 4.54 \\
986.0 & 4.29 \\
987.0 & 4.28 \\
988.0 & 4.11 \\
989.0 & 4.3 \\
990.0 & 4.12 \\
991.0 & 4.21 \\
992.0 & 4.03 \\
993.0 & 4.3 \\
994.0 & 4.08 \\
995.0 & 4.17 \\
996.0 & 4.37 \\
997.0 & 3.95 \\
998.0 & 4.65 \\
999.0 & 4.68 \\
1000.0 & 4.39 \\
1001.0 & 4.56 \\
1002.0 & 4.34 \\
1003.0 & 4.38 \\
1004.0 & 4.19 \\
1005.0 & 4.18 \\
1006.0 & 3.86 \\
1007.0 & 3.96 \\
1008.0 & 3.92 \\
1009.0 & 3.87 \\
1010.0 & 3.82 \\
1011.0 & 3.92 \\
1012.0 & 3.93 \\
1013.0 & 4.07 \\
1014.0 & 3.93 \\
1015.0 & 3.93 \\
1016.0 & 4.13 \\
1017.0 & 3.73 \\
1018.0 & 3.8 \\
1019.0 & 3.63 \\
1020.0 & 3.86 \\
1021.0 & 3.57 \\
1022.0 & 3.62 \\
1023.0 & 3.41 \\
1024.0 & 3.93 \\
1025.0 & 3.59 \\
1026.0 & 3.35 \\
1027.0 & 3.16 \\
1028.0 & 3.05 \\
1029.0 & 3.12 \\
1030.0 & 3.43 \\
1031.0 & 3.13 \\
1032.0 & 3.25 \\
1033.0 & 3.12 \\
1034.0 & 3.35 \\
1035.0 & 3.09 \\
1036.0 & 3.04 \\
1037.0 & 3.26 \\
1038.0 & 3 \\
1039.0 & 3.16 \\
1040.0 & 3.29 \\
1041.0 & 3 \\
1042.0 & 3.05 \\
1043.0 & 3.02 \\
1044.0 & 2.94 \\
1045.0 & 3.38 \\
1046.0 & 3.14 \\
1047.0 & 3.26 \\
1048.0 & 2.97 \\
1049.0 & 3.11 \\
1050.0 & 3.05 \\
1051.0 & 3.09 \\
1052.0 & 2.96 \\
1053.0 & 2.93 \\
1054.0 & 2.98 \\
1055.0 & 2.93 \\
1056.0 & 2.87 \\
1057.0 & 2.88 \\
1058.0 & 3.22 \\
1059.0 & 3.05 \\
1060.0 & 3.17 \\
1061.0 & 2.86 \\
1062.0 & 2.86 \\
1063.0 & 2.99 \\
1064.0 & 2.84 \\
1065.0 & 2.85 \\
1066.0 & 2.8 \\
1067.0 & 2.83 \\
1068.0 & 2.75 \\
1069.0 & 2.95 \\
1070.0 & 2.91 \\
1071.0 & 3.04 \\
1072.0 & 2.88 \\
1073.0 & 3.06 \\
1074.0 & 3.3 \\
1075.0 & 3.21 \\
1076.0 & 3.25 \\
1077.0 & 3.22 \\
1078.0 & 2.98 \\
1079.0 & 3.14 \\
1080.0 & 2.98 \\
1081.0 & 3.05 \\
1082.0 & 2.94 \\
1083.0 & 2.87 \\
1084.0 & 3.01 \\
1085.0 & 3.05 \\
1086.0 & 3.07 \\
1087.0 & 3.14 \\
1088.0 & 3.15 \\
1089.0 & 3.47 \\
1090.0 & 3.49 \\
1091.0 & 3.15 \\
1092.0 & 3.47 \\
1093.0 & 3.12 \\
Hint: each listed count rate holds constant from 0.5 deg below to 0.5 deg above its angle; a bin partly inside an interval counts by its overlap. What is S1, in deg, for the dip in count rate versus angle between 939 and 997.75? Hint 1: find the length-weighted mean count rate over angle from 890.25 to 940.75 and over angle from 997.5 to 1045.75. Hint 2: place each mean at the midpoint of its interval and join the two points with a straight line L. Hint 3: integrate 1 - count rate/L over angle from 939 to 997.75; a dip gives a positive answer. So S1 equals 7.9 deg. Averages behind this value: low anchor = 3.4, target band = 3.05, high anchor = 3.64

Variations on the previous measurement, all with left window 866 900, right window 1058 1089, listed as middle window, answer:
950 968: 6.0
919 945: 3.0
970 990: -1.6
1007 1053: -3.7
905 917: 0.0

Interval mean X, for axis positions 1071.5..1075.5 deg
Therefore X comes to 3.11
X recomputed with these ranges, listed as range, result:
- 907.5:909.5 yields 3.45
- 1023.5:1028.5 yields 3.42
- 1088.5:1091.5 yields 3.37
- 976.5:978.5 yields 3.33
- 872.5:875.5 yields 3.53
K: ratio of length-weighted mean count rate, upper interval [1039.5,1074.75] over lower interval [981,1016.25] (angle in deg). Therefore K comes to 0.7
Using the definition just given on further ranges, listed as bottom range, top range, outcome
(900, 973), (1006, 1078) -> 1.11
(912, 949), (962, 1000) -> 1.13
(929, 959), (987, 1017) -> 1.57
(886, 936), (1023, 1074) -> 0.89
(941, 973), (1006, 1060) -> 1.37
